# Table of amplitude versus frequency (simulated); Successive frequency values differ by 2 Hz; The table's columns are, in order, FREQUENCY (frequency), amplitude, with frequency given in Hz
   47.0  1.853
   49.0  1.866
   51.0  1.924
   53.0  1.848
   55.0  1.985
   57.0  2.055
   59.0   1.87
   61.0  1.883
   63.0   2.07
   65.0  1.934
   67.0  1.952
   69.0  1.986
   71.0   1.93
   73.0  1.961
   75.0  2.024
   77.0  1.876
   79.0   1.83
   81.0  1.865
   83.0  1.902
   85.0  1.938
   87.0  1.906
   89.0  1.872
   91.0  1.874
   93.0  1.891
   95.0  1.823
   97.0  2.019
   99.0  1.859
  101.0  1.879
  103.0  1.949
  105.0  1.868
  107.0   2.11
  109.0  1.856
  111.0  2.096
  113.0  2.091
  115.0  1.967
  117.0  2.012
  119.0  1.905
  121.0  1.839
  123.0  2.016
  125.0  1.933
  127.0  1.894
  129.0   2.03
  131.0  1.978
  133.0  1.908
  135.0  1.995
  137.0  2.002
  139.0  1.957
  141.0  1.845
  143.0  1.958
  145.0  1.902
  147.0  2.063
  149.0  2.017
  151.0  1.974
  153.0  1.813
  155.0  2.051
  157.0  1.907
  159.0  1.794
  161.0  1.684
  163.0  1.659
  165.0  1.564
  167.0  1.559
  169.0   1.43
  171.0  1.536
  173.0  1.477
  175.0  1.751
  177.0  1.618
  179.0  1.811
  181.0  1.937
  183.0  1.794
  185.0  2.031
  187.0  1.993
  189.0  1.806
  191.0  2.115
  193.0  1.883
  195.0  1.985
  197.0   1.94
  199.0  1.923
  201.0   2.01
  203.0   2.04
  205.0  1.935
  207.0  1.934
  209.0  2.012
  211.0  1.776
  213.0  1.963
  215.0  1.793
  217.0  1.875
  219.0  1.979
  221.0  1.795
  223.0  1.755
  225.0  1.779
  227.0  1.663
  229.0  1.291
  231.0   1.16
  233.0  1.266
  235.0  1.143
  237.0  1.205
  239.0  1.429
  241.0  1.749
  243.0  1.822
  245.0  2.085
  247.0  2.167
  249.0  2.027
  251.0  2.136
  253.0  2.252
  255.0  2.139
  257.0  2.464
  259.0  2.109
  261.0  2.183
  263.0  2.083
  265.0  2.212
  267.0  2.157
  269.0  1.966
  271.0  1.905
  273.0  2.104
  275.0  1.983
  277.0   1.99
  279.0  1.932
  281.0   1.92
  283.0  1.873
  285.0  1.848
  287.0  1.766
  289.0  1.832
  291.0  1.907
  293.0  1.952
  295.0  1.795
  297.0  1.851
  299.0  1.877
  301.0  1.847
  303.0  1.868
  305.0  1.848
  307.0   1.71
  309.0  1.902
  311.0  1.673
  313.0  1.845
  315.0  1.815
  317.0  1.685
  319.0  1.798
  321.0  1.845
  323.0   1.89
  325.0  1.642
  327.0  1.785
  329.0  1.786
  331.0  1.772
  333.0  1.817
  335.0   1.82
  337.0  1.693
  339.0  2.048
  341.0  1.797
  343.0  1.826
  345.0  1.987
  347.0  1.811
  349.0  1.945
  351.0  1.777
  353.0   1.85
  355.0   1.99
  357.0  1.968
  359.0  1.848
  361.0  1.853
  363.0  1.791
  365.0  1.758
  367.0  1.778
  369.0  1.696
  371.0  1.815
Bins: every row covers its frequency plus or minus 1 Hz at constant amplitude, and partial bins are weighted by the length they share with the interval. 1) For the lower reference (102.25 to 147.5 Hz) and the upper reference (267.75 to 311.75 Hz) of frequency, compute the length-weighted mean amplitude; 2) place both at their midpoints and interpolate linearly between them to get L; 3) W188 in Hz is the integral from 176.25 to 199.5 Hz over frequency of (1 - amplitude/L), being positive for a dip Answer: 0.3 Hz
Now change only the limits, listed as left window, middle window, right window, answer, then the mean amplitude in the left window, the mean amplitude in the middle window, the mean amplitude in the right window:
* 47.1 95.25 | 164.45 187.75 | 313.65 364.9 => 2.2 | 1.92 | 1.71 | 1.83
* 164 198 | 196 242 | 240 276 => 5.0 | 1.78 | 1.71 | 2.09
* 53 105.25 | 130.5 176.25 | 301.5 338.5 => 1.6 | 1.92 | 1.82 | 1.79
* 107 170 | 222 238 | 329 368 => 4.0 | 1.9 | 1.41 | 1.85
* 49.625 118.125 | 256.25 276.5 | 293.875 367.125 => -2.8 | 1.94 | 2.11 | 1.83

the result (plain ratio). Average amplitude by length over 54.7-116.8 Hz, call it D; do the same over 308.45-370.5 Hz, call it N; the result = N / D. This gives 0.9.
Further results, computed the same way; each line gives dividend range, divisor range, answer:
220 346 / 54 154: 0.95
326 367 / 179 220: 0.95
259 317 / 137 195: 1.05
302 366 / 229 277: 0.97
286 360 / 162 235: 1.04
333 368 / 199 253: 1.05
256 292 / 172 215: 1.07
